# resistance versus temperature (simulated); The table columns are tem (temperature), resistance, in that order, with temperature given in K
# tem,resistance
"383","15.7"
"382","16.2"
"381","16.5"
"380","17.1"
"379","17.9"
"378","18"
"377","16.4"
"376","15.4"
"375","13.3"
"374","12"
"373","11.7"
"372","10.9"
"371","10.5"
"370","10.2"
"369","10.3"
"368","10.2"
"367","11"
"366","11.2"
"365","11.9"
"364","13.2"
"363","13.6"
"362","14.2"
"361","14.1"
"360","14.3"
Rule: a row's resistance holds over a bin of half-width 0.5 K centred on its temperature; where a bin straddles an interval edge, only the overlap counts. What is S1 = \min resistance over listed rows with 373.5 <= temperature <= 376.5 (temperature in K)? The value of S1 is 12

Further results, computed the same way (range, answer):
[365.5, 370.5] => 10.2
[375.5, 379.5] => 15.4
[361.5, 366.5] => 11.2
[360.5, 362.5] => 14.1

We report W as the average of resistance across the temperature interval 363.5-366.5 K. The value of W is 12.1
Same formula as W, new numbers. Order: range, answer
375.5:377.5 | 15.9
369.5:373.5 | 10.8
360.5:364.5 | 13.8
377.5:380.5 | 17.7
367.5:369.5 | 10.2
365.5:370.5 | 10.6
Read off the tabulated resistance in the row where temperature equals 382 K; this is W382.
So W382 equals 16.2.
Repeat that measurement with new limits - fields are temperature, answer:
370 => 10.2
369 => 10.3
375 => 13.3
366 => 11.2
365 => 11.9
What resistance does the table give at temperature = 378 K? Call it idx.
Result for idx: 18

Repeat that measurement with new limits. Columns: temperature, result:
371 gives 10.5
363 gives 13.6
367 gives 11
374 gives 12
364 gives 13.2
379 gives 17.9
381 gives 16.5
